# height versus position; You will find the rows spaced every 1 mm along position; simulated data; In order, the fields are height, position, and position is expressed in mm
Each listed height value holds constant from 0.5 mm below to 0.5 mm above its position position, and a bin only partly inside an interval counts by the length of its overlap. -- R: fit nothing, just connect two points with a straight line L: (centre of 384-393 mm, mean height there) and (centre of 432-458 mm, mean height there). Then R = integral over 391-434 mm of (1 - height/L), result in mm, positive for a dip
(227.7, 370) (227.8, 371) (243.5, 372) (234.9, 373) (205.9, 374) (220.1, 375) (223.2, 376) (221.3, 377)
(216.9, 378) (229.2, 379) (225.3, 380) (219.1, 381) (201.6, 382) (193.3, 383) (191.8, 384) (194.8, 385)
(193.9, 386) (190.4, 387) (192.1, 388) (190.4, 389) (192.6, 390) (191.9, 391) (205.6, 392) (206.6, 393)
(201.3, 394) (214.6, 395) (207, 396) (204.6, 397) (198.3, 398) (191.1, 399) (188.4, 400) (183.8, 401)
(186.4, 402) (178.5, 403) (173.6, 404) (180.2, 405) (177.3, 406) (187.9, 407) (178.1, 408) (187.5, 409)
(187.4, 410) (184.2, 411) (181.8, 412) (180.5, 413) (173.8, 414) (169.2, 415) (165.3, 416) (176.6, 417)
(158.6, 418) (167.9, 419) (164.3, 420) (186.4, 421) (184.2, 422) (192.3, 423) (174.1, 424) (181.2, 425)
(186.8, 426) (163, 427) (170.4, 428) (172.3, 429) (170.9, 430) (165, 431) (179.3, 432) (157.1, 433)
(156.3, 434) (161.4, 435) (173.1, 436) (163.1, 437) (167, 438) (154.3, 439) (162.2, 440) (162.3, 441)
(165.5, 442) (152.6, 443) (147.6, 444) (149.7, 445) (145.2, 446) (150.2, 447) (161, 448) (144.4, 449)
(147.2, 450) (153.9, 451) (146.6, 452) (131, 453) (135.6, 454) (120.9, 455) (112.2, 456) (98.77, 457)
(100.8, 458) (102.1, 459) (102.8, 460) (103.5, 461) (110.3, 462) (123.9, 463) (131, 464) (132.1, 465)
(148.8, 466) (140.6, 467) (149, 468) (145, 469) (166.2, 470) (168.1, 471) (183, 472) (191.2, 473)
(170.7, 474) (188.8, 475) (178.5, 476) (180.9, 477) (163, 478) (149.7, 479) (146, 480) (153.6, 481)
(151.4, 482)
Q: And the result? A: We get -1.69 mm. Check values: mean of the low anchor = 195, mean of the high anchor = 148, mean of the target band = 182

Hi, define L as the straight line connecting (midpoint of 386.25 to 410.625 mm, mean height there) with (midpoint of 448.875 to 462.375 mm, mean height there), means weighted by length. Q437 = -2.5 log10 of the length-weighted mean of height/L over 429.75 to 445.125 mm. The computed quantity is -0.13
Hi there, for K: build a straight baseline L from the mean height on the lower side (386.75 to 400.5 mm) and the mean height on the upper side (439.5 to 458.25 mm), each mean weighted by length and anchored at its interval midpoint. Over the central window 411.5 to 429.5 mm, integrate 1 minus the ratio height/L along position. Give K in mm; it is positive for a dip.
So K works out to -0.4 mm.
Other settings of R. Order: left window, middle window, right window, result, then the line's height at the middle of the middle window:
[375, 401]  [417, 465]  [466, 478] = 8.0 mm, 181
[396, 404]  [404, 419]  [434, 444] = 0.4 mm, 182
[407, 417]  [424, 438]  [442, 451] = -0.5 mm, 163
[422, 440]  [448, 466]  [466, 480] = 4.6 mm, 167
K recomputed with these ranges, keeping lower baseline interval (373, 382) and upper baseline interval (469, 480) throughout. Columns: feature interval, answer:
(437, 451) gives 2.4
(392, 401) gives 0.4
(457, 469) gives 3.7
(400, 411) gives 1.3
